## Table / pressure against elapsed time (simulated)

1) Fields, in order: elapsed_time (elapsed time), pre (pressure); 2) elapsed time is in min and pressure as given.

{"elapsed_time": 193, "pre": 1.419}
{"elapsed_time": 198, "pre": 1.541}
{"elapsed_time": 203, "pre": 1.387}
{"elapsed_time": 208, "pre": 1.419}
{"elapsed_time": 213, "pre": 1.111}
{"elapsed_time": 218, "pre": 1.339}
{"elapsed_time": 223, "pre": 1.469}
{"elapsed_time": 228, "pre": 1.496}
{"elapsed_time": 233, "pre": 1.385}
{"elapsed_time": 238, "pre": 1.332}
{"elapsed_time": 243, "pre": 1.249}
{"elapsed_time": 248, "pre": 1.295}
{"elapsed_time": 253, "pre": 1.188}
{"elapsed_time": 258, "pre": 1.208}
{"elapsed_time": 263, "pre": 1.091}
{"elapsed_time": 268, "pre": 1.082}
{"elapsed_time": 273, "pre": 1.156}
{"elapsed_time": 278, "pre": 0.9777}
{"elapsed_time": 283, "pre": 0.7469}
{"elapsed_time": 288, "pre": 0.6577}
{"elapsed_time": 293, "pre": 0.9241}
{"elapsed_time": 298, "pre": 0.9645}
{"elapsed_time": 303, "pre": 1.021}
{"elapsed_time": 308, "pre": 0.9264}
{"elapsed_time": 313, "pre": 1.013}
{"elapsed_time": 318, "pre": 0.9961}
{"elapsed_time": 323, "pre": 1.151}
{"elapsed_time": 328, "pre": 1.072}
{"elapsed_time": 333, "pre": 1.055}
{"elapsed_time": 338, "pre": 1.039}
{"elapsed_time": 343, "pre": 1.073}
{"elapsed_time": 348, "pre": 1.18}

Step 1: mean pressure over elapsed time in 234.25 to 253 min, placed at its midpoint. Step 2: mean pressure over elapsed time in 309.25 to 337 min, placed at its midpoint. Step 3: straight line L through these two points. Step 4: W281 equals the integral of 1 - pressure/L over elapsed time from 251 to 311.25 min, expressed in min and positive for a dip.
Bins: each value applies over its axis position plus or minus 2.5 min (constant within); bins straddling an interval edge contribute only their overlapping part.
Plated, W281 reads 9.3 min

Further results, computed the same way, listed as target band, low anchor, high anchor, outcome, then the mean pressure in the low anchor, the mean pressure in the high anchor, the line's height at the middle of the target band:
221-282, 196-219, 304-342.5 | 0.5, 1.36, 1.04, 1.24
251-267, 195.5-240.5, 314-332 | 1.4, 1.39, 1.07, 1.26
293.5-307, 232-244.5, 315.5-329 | 1.9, 1.32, 1.07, 1.14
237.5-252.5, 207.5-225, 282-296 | -2.2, 1.32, 0.786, 1.11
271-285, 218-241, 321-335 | 3.3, 1.41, 1.09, 1.25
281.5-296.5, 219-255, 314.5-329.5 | 4.9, 1.35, 1.07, 1.18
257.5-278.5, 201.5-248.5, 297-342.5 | 1.7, 1.35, 1.03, 1.2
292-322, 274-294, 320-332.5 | -0.1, 0.844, 1.1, 0.982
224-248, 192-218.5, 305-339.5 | -1.5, 1.37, 1.04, 1.28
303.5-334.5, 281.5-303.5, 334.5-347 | -1.9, 0.854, 1.07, 0.973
